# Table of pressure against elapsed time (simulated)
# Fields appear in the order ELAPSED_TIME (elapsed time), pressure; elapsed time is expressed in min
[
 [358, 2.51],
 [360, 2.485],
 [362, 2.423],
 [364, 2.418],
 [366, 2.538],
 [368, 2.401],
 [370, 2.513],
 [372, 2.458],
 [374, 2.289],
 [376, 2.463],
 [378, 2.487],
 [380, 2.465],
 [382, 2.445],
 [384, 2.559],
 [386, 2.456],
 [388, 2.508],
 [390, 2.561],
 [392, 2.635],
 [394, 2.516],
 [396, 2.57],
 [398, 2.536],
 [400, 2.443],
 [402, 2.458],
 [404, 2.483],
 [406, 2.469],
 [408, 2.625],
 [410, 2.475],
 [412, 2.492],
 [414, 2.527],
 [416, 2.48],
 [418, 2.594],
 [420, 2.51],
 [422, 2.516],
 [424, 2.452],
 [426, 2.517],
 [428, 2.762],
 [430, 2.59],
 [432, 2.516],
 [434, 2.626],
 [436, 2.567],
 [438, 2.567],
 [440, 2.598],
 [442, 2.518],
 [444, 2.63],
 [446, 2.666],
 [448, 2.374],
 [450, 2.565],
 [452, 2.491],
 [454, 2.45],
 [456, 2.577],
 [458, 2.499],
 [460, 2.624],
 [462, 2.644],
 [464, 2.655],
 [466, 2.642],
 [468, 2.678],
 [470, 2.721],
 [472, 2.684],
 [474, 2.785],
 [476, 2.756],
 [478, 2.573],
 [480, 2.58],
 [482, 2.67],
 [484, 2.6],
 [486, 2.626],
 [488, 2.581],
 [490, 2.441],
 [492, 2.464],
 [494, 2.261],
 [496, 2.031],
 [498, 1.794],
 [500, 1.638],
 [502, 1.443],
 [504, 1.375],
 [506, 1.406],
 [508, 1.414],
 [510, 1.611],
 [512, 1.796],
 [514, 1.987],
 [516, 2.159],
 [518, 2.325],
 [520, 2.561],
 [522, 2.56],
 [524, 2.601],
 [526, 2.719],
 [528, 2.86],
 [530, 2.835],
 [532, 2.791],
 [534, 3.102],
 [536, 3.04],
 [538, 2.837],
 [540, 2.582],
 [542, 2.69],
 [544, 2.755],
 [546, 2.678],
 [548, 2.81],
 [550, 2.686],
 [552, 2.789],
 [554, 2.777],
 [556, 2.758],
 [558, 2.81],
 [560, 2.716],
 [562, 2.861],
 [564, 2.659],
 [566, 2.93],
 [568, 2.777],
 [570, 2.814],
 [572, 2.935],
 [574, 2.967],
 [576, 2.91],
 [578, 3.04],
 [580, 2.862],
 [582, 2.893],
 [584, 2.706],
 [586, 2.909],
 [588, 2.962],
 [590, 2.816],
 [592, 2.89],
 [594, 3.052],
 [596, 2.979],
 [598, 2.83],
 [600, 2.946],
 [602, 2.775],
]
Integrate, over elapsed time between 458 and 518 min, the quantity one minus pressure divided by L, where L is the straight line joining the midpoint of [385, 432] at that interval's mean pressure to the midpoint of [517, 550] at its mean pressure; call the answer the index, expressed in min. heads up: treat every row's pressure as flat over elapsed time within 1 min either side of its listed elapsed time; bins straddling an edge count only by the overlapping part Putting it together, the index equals 8.71 min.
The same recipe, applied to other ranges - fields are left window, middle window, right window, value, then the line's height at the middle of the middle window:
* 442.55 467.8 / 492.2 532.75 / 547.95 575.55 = 8.9 min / 2.7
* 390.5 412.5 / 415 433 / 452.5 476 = 0.1 min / 2.56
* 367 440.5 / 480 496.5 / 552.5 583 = 1.3 min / 2.69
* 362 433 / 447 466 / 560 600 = 0.6 min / 2.63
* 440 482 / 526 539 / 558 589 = -0.6 min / 2.77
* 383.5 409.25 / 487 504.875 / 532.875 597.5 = 4.6 min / 2.71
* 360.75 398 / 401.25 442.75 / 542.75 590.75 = 0.4 min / 2.56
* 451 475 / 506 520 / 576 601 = 4.3 min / 2.73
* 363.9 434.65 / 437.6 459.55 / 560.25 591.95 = 0.6 min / 2.61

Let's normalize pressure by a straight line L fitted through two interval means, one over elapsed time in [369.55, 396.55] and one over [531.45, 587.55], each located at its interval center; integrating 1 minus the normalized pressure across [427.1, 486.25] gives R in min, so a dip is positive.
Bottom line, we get 0.55 min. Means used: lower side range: 2.49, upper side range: 2.83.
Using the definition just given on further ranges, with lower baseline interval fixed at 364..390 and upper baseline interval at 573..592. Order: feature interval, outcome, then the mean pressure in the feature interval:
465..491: 0.35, 2.64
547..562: 0.36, 2.77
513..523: 1.61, 2.32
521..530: 0.24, 2.7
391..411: -0.03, 2.52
